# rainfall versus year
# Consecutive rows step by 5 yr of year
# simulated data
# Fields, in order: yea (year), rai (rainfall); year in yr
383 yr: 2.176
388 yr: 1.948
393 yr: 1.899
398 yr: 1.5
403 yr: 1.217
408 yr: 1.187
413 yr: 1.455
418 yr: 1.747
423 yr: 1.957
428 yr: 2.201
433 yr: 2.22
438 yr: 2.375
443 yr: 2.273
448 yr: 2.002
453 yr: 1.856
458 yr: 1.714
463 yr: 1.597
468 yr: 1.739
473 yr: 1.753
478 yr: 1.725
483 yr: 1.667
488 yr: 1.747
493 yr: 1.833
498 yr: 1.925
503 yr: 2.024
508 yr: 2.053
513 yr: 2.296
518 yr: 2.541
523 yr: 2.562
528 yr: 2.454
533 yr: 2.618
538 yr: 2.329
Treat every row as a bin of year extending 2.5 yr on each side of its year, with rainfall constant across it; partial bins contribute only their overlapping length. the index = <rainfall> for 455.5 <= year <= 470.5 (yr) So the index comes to 1.68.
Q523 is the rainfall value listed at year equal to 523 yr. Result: 2.562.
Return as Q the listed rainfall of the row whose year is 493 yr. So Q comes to 1.833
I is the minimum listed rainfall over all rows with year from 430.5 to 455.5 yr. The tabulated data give 1.856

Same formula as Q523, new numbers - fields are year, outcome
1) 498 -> 1.925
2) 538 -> 2.329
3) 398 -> 1.5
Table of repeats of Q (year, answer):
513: 2.296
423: 1.957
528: 2.454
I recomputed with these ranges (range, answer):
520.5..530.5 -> 2.454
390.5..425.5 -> 1.187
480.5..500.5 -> 1.667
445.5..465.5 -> 1.597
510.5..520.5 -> 2.296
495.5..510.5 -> 1.925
